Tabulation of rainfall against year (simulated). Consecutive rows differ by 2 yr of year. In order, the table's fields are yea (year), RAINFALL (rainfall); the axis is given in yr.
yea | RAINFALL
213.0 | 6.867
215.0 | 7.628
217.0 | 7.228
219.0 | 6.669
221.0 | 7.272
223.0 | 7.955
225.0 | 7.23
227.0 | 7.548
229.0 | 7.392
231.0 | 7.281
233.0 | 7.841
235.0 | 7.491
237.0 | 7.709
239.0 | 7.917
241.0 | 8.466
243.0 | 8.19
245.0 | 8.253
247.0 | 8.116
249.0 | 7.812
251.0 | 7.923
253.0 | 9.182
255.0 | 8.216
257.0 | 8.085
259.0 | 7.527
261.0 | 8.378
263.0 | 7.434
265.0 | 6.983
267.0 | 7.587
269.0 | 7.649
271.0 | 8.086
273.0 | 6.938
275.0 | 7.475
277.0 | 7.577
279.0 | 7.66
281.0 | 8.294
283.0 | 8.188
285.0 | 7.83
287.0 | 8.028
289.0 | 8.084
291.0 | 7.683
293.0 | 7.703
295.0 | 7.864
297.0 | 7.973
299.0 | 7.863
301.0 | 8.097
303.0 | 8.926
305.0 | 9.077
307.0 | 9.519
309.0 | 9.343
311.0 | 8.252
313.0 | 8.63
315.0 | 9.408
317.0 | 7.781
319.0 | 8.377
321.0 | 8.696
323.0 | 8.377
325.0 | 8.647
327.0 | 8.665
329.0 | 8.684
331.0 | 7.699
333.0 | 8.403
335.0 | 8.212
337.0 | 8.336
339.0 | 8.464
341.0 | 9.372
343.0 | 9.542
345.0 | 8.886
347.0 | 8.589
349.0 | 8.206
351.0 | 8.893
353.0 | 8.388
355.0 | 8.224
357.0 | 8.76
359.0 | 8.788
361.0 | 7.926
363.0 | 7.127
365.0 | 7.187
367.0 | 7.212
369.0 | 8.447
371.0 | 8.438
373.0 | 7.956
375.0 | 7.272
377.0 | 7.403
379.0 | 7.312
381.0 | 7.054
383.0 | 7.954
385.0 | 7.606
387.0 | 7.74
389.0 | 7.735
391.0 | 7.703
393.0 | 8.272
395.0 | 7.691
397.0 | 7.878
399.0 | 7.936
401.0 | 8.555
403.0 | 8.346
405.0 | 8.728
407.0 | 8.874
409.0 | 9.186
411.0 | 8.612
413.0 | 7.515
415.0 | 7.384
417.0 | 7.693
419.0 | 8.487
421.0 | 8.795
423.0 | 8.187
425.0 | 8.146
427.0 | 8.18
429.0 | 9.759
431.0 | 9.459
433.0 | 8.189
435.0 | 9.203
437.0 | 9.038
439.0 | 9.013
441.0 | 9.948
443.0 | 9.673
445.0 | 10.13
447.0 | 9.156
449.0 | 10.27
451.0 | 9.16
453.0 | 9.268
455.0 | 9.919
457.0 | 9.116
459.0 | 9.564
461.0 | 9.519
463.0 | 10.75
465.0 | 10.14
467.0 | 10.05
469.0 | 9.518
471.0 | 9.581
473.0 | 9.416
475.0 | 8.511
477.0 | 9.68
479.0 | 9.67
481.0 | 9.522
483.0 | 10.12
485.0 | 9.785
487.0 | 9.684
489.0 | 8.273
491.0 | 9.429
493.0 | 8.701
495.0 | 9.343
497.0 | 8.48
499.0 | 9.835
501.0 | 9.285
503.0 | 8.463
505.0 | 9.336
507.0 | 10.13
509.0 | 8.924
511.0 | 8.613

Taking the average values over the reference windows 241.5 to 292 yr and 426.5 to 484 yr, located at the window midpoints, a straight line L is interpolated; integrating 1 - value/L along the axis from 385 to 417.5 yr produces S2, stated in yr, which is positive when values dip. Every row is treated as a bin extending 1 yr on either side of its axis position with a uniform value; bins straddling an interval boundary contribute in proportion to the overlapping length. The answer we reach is 3.4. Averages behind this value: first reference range 7.89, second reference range 9.51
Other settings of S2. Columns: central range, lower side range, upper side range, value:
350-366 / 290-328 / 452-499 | 1.1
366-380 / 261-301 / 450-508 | 1.4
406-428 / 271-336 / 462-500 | 1.9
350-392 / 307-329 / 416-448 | 4.4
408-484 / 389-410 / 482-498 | -3.6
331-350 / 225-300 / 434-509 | -0.4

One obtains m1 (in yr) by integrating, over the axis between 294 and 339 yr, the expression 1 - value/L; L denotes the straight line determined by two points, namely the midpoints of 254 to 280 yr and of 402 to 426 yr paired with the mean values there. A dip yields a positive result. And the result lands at -3.5 yr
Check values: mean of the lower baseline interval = 7.66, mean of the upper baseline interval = 8.33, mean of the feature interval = 8.49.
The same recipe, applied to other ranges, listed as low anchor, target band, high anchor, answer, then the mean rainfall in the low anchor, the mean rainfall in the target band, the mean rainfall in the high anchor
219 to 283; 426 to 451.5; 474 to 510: -1.1 yr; 7.78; 9.32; 9.29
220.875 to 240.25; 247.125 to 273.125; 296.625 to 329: 0.3 yr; 7.59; 7.87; 8.62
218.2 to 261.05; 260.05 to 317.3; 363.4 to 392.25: -2.4 yr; 7.83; 8.08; 7.64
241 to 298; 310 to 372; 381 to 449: -1.6 yr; 7.89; 8.41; 8.51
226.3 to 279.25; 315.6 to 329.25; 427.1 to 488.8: -0.1 yr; 7.81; 8.48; 9.52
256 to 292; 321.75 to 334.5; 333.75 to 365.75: -0.3 yr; 7.75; 8.41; 8.44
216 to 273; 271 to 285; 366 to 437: 0.2 yr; 7.75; 7.73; 8.15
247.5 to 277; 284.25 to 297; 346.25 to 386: -0.1 yr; 7.8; 7.87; 7.93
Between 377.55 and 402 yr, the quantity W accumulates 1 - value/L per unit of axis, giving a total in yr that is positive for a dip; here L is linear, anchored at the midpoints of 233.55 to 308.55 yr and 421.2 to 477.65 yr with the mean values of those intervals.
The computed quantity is 3.1 yr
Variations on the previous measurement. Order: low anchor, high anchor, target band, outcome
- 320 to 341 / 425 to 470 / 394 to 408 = 1.21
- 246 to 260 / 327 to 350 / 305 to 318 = -0.62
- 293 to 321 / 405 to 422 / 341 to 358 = -0.55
